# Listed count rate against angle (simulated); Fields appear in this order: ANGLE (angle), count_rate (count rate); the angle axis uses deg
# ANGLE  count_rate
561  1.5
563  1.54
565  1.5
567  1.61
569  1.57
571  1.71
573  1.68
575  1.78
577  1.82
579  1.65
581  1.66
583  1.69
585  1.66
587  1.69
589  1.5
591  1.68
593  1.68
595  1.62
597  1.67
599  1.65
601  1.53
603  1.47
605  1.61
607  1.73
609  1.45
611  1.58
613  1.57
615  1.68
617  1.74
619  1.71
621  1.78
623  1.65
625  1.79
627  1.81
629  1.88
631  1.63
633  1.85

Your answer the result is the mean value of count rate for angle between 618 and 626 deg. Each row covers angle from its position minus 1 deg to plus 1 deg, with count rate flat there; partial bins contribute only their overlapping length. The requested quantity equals 1.73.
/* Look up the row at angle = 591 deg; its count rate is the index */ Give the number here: 1.68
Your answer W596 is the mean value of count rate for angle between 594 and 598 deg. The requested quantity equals 1.65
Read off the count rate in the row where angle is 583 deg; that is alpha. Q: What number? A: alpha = 1.69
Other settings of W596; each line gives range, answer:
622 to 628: 1.75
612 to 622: 1.7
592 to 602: 1.63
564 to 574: 1.61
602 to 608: 1.6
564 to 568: 1.56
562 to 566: 1.52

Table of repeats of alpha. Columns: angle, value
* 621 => 1.78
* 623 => 1.65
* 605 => 1.61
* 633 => 1.85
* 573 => 1.68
